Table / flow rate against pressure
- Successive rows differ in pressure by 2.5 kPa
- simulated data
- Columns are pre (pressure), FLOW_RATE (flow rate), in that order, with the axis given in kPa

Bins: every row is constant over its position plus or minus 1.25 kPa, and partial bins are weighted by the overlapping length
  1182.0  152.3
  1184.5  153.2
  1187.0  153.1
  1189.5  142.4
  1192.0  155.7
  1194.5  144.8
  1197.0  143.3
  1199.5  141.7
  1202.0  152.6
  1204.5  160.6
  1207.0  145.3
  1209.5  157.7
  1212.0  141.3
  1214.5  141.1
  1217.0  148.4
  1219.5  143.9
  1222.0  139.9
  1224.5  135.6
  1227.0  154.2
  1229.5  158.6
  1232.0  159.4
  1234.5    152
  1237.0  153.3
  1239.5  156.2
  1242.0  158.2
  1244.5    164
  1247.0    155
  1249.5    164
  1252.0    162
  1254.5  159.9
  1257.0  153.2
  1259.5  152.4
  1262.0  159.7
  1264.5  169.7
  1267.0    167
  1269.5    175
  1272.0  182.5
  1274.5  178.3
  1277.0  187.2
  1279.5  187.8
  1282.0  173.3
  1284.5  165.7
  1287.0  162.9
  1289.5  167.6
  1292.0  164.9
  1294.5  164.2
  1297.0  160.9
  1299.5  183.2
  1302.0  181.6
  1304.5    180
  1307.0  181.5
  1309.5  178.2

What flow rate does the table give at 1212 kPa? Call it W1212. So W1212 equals 141.3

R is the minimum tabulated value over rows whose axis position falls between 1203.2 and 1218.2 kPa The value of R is 141.1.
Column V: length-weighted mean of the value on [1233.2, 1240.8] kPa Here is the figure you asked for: 154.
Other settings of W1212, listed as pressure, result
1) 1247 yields 155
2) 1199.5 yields 141.7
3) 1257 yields 153.2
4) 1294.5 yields 164.2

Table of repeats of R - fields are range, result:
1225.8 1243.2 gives 152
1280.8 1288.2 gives 162.9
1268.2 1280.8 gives 175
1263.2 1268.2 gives 167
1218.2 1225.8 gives 135.6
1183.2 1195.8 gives 142.4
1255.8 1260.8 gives 152.4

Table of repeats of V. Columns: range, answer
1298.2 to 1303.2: 182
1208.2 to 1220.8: 146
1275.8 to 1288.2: 175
